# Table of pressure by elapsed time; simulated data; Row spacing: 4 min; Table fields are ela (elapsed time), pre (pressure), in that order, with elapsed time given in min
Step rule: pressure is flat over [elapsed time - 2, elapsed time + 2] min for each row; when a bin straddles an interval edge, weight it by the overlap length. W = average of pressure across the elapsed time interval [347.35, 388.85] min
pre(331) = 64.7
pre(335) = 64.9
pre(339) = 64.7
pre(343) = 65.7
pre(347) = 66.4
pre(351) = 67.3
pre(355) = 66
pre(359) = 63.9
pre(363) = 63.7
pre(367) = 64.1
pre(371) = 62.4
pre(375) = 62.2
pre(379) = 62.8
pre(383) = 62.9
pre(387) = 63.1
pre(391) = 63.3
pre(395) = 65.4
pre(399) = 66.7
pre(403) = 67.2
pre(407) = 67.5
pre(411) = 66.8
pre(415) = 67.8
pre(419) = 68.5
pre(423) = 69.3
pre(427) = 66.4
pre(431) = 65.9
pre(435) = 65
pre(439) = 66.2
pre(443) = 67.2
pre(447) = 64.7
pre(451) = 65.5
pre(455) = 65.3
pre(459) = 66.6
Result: 63.9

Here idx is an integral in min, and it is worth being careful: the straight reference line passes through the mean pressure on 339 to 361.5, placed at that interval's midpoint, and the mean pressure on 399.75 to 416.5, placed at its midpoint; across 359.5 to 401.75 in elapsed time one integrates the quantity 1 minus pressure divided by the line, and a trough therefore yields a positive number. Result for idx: 1.8 min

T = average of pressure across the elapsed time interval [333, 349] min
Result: 65.4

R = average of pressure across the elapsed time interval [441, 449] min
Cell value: 66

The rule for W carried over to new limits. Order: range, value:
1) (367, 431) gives 65.5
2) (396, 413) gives 67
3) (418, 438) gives 66.9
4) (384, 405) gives 65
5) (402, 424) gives 67.8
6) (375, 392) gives 62.9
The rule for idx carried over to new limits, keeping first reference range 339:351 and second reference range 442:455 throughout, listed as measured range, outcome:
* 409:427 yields -0.6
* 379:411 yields 0.3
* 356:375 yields 0.7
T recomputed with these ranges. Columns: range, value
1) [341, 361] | 65.9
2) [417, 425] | 68.9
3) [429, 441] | 65.7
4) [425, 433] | 66.2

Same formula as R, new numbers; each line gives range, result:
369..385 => 62.6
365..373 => 63.2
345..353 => 66.8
